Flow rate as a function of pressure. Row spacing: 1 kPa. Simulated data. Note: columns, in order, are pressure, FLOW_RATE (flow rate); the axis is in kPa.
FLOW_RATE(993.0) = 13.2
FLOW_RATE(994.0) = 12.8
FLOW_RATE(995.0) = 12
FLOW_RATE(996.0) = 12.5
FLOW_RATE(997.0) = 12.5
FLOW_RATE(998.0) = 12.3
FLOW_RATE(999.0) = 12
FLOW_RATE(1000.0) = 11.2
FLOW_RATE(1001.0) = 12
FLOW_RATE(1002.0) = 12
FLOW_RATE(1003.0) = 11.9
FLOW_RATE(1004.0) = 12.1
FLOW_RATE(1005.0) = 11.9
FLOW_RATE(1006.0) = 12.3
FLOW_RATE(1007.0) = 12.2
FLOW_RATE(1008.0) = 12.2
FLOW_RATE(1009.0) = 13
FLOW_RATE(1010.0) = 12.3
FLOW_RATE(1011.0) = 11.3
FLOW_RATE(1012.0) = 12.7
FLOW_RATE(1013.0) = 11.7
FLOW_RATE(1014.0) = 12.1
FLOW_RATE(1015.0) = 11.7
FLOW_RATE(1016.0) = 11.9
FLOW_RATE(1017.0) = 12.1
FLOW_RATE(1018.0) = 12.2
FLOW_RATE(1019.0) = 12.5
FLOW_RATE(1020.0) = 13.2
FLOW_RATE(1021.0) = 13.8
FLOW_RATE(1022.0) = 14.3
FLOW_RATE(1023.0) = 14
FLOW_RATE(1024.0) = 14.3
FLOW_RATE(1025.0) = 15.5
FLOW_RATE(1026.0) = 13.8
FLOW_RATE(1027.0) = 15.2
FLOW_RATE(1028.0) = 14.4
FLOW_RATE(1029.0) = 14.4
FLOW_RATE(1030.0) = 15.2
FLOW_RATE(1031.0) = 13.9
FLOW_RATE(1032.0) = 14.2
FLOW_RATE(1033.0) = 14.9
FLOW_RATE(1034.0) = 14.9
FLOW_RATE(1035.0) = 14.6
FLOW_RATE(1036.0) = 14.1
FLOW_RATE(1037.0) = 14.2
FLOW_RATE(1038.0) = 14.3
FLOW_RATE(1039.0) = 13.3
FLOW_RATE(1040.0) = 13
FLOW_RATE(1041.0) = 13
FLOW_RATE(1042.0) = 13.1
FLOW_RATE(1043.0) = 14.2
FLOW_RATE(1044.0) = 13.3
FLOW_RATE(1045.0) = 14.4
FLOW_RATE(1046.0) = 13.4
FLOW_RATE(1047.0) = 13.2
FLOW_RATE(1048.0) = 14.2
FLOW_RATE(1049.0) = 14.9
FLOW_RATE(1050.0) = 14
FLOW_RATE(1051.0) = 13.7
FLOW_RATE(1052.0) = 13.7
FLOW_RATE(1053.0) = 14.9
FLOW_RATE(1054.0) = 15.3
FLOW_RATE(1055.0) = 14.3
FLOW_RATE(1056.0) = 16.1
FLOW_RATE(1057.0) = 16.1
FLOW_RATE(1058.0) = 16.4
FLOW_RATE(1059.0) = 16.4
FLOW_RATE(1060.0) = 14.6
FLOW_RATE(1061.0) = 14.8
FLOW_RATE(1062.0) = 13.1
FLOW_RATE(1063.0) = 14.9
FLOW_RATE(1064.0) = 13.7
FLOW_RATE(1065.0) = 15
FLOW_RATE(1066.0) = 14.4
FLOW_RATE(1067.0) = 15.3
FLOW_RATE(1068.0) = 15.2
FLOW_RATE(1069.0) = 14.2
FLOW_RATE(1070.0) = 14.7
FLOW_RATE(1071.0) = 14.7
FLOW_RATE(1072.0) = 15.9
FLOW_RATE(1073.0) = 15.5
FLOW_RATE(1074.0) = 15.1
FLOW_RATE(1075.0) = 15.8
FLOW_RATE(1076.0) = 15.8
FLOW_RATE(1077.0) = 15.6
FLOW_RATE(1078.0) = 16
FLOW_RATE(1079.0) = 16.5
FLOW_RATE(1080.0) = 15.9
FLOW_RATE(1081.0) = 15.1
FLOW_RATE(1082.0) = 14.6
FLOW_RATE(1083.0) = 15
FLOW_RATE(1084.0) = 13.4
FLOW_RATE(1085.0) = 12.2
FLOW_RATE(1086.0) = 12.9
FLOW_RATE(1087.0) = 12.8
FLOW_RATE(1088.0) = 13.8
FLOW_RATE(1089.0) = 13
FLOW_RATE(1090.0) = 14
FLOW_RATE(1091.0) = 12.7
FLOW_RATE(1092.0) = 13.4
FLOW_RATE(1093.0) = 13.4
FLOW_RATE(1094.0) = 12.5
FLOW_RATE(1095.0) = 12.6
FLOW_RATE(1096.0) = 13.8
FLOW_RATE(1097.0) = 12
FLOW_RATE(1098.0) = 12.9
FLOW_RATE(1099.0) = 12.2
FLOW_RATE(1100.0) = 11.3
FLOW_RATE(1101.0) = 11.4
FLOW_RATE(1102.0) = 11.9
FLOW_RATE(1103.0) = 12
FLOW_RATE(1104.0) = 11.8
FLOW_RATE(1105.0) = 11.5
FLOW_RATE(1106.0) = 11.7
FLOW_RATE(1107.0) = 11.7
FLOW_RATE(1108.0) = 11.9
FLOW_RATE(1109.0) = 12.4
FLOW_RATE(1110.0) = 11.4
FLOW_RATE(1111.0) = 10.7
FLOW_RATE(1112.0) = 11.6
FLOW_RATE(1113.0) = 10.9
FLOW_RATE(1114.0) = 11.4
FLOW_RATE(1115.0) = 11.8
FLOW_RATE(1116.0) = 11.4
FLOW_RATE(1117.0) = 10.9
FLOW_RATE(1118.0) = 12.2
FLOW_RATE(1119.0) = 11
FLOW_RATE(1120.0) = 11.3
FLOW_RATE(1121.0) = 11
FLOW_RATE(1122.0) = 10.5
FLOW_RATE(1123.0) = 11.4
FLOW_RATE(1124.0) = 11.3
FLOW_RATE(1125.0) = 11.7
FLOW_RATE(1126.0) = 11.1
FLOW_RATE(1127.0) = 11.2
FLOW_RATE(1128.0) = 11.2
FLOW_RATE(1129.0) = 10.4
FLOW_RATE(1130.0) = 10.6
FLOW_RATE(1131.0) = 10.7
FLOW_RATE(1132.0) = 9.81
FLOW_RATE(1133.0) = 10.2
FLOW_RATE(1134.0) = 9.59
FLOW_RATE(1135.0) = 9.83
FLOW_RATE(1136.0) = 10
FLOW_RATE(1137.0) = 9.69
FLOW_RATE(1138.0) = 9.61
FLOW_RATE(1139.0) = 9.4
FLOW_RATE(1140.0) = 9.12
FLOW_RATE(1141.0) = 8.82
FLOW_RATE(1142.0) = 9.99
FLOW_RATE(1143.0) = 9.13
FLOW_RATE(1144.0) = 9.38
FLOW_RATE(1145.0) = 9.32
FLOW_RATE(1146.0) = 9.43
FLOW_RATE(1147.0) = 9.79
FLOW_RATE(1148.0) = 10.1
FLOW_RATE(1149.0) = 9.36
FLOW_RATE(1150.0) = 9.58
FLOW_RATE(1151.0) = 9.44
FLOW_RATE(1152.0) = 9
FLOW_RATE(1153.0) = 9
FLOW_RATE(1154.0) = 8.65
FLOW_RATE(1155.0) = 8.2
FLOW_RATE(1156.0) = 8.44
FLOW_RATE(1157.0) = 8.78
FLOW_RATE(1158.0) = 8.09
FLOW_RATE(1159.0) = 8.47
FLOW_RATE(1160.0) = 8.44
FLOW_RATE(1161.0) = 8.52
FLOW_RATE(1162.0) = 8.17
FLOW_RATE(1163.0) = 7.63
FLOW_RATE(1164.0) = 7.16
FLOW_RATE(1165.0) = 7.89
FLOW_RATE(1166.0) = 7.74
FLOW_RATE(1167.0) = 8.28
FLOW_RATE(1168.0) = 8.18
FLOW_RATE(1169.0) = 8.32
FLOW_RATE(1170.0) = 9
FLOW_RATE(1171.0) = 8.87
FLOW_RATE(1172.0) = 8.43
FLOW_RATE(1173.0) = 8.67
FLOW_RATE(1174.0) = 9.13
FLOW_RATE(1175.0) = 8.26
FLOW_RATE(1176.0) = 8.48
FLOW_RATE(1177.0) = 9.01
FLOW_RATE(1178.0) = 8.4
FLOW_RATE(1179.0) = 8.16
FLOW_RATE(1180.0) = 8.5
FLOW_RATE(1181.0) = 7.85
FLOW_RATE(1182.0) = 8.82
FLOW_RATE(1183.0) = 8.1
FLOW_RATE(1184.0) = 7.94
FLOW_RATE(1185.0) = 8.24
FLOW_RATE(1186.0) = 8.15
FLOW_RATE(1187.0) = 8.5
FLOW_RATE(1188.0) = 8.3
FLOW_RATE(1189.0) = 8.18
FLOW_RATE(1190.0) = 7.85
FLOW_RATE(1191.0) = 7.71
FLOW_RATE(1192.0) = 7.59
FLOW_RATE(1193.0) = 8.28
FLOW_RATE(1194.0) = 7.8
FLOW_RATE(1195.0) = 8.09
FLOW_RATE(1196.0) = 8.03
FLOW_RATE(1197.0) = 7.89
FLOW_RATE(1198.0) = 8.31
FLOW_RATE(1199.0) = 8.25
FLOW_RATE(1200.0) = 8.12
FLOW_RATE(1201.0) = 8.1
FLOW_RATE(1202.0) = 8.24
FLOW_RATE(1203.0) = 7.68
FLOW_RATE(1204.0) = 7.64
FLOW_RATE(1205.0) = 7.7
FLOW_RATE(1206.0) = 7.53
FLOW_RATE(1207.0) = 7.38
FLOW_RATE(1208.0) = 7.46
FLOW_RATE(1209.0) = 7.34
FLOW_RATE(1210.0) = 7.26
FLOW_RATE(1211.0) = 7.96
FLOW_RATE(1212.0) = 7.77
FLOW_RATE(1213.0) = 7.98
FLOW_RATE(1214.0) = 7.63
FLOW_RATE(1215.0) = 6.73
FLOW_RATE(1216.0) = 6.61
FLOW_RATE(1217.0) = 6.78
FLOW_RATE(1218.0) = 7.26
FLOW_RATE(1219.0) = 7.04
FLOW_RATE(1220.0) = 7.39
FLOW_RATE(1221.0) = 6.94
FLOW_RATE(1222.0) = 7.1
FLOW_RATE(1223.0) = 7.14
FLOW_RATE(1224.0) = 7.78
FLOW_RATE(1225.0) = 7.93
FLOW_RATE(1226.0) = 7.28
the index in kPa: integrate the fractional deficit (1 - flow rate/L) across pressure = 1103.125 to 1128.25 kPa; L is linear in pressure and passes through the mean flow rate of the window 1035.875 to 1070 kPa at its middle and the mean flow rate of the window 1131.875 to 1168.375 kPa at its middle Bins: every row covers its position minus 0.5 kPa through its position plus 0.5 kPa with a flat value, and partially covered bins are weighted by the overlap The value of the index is -1.2 kPa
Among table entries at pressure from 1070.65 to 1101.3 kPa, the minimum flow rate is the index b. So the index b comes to 11.3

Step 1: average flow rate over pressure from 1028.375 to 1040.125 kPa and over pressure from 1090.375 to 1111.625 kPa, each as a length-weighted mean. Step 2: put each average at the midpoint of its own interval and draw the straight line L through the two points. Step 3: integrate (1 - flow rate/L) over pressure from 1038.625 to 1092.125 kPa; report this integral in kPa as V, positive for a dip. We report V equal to -4.8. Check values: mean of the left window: 14.3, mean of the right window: 12.2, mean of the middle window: 14.5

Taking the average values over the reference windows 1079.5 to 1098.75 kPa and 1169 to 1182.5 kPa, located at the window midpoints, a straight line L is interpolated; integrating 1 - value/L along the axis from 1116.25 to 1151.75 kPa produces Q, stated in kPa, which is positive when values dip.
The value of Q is 2.3 kPa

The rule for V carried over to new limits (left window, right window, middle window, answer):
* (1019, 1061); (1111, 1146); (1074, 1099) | -3.3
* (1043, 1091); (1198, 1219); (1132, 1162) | 4.0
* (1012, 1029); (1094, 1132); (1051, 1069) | -3.4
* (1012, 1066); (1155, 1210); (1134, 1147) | 0.5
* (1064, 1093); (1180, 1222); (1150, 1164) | 2.3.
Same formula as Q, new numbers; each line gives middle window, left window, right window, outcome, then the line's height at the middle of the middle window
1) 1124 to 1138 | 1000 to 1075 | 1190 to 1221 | -0.1 kPa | 10.4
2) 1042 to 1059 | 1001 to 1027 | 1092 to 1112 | -2.8 kPa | 12.5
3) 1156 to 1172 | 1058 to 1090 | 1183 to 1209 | 2.4 kPa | 9.73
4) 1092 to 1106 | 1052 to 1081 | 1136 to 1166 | 0.6 kPa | 12.8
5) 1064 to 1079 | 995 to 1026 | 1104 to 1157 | -5.0 kPa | 11.4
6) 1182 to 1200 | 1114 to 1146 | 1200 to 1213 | 0.3 kPa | 8.26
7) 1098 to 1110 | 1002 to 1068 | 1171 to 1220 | -0.6 kPa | 11.3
